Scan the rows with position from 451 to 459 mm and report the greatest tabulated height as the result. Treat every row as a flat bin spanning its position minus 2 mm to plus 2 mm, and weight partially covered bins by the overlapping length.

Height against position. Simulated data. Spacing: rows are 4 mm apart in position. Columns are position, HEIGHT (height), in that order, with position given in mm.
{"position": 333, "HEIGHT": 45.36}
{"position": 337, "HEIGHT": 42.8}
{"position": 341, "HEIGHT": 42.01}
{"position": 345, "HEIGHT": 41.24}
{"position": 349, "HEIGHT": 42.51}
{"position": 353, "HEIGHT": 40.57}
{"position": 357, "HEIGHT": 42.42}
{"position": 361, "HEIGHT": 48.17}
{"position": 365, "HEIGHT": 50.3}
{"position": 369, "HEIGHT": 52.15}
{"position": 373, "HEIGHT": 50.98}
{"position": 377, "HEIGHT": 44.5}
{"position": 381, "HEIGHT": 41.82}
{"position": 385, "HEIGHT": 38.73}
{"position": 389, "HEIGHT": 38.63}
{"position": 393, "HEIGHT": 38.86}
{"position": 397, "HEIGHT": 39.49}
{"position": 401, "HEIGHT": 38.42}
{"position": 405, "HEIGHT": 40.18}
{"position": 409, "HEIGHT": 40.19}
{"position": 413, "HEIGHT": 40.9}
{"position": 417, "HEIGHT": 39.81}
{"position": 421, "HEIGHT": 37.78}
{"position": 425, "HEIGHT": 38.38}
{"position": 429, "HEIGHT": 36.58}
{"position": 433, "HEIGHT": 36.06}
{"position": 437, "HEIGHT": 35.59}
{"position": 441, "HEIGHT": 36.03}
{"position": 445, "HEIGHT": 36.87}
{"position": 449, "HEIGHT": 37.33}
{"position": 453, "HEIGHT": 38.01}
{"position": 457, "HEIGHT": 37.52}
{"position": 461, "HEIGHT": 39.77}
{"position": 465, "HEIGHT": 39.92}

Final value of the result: 38.01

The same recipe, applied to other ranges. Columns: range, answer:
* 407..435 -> 40.9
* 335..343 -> 42.8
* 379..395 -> 41.82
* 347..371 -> 52.15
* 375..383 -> 44.5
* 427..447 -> 36.87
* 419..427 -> 38.38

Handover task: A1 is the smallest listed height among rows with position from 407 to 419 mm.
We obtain 39.81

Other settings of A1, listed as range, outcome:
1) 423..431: 36.58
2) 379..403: 38.42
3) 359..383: 41.82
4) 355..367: 42.42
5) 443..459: 36.87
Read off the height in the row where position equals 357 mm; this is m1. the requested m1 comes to 42.42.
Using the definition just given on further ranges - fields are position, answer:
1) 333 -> 45.36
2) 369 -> 52.15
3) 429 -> 36.58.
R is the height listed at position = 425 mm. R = 38.38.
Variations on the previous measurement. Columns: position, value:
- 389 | 38.63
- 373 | 50.98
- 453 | 38.01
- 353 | 40.57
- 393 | 38.86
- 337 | 42.8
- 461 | 39.77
